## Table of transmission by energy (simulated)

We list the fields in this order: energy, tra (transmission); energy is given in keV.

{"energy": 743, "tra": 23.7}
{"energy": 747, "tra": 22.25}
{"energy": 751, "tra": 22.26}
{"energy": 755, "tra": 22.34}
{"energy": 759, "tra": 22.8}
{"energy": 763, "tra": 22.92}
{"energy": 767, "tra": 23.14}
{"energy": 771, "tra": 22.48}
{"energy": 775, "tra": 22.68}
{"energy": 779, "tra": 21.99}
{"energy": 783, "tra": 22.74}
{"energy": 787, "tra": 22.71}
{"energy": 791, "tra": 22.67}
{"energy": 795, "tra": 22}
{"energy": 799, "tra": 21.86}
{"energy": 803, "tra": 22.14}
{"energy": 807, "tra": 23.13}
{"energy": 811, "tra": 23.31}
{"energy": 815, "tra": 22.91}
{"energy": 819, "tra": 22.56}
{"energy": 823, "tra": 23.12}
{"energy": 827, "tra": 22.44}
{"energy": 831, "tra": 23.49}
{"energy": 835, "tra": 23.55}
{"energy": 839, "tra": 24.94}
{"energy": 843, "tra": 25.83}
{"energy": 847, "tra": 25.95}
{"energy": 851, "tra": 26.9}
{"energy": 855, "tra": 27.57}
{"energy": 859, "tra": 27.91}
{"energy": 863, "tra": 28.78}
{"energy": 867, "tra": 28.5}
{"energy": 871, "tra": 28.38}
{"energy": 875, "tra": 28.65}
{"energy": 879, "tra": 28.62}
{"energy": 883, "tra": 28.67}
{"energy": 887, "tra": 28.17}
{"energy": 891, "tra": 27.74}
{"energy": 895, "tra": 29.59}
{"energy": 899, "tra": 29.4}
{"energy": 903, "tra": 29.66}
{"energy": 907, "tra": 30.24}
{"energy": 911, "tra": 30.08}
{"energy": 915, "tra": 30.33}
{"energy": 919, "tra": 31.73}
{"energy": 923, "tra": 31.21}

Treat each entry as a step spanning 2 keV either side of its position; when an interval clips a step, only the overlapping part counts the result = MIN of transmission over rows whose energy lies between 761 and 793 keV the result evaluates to 21.99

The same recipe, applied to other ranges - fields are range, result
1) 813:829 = 22.44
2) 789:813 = 21.86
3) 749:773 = 22.26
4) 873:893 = 27.74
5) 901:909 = 29.66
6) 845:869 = 25.95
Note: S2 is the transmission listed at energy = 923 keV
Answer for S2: 31.21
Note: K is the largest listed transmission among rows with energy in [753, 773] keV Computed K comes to 23.14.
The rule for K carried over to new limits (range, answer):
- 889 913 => 30.24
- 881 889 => 28.67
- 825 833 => 23.49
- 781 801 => 22.74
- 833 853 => 26.9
